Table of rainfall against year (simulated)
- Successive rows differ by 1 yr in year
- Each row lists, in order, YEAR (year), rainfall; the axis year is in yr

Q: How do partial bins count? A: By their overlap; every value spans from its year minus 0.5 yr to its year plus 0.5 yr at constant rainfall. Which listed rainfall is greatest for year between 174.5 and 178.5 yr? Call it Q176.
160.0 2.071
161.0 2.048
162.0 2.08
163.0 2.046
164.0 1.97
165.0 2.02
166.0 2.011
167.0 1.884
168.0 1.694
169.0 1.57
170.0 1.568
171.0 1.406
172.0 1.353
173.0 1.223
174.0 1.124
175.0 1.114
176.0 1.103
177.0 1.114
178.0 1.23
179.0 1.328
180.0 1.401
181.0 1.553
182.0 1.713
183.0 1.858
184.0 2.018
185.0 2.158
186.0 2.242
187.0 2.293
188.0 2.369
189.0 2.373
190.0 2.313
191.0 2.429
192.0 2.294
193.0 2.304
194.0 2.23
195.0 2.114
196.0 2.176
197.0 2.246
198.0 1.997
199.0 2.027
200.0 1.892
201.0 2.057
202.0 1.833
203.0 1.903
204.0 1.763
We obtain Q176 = 1.23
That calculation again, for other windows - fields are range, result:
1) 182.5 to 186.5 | 2.242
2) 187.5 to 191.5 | 2.429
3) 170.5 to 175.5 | 1.406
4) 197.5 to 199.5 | 2.027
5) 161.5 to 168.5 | 2.08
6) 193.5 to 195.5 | 2.23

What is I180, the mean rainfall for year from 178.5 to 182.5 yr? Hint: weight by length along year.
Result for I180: 1.5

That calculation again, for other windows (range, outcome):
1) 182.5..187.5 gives 2.11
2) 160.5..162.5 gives 2.06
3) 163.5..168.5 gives 1.92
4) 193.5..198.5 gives 2.15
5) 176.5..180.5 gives 1.27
